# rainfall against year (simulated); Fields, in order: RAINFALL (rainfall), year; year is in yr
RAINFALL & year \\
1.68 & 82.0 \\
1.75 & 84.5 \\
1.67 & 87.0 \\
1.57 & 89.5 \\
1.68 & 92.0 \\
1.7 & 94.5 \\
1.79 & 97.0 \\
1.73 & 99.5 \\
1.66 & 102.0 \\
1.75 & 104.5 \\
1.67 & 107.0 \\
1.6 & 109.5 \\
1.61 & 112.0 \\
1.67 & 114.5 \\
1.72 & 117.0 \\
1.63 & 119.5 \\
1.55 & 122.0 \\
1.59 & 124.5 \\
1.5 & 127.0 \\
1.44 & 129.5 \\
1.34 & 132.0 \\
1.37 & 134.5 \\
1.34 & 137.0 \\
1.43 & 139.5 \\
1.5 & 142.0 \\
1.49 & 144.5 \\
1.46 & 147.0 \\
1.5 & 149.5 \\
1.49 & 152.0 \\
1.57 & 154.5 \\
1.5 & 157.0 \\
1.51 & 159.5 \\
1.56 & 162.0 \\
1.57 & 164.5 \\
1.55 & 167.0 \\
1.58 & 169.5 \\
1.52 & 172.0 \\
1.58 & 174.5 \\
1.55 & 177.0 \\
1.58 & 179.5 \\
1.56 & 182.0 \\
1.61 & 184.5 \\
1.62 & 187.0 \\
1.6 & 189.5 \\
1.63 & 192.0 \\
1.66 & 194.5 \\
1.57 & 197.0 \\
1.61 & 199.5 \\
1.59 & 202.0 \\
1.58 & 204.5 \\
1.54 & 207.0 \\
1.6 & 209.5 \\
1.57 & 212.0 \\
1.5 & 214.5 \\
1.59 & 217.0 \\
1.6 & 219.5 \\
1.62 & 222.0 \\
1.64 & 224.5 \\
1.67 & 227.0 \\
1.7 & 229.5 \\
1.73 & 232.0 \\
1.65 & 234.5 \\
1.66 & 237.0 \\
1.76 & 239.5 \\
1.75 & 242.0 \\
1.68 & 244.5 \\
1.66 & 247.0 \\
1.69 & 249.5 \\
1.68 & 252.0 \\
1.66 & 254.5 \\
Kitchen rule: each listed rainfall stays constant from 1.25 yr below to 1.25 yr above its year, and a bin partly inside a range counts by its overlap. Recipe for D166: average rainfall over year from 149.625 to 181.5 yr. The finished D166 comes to 1.55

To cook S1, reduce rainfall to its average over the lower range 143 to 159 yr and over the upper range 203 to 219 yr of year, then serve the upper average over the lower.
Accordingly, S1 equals 1.04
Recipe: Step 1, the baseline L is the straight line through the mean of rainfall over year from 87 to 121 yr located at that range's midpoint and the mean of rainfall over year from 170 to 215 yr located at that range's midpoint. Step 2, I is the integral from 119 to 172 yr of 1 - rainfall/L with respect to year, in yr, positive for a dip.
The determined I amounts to 4.3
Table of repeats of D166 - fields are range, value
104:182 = 1.54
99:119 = 1.67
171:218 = 1.58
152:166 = 1.54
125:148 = 1.43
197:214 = 1.58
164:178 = 1.56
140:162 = 1.5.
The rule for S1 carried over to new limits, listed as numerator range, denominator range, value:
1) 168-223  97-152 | 1.02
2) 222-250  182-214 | 1.06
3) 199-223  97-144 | 1.01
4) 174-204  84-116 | 0.95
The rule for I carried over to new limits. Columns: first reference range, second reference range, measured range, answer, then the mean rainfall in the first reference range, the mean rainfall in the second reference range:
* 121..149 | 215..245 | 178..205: -0.3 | 1.46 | 1.67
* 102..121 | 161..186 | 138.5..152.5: 1.1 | 1.66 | 1.57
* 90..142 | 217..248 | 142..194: 2.3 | 1.59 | 1.67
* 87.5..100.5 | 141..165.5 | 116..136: 1.1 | 1.69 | 1.51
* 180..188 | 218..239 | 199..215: 0.6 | 1.59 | 1.66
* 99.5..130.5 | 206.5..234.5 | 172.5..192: 0.4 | 1.62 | 1.62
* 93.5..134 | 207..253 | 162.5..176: 0.6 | 1.62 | 1.65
